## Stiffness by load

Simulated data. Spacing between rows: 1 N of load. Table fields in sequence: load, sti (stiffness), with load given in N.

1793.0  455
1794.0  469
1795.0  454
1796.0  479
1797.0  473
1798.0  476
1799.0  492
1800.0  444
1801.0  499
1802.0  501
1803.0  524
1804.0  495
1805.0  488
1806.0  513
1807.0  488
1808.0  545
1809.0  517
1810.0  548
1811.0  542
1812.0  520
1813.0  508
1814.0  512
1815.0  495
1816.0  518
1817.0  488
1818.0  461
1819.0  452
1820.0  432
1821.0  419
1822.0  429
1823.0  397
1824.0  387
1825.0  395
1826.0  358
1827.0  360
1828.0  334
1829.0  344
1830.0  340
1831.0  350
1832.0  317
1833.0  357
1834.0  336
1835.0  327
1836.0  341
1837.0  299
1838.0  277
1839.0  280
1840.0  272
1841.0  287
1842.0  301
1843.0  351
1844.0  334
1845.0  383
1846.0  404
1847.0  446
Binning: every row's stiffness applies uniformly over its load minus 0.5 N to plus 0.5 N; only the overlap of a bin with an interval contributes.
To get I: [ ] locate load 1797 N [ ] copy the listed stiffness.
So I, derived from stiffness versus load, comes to 473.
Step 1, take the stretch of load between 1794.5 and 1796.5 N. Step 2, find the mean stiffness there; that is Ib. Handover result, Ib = 466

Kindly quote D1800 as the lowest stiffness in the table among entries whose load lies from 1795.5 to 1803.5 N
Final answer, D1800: 444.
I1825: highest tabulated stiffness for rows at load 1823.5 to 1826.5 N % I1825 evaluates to 395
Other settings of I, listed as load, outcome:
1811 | 542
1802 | 501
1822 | 429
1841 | 287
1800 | 444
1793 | 455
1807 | 488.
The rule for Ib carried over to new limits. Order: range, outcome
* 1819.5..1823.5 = 419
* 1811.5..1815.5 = 509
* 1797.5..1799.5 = 484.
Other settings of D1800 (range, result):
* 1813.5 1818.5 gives 461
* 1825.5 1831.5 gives 334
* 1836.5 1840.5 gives 272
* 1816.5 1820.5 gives 432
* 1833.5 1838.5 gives 277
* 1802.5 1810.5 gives 488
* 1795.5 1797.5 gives 473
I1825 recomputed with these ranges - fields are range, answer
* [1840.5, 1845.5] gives 383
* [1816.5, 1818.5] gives 488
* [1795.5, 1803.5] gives 524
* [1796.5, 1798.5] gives 476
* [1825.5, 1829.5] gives 360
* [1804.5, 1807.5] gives 513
